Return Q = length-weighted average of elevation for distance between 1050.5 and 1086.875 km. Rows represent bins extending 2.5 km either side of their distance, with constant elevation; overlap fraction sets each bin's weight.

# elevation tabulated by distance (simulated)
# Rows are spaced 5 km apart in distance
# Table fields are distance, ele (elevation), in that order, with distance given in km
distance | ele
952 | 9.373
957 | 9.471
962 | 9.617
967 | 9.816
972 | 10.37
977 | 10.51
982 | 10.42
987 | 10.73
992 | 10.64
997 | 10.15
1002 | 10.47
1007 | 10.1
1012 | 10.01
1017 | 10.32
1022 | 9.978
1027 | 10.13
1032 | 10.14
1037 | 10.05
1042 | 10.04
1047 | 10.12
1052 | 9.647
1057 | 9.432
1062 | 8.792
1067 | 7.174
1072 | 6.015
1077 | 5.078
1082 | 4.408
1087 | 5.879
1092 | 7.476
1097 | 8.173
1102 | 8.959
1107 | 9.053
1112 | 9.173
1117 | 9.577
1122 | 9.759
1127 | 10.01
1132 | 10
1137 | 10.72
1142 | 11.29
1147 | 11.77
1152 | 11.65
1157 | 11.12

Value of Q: 7.07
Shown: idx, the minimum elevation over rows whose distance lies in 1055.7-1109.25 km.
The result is 4.408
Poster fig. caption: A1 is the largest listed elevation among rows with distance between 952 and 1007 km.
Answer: 10.73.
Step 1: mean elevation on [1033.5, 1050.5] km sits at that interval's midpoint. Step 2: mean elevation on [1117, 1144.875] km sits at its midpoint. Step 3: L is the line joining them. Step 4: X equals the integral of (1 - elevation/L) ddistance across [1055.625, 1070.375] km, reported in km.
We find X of 2.72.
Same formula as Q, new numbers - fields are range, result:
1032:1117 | 8.2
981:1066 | 10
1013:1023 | 10.2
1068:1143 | 8.29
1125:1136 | 10.1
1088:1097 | 7.4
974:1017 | 10.4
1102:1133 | 9.52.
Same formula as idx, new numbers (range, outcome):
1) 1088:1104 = 7.476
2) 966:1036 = 9.816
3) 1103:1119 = 9.053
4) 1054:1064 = 8.792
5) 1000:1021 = 10.01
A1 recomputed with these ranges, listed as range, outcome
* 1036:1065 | 10.12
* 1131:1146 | 11.29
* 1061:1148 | 11.77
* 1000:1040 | 10.47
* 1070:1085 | 6.015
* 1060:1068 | 8.792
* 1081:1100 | 8.173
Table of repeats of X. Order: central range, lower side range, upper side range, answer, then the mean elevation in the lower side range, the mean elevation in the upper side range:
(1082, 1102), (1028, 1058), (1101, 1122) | 5.1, 9.94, 9.27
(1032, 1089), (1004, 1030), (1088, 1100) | 5.3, 10.1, 7.63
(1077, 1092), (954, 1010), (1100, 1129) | 6.4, 10.2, 9.42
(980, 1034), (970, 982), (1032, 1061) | -0.6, 10.4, 9.83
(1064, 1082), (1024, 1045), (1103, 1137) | 7.2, 10.1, 9.65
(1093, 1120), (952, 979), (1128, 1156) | 4.7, 9.89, 11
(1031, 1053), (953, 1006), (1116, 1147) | 0.5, 10.2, 10.4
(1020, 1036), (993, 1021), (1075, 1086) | -2.6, 10.2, 4.88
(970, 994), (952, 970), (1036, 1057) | -2.1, 9.62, 9.89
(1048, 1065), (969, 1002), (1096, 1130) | 0.9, 10.5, 9.3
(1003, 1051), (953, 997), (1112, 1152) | 0.8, 10.2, 10.4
